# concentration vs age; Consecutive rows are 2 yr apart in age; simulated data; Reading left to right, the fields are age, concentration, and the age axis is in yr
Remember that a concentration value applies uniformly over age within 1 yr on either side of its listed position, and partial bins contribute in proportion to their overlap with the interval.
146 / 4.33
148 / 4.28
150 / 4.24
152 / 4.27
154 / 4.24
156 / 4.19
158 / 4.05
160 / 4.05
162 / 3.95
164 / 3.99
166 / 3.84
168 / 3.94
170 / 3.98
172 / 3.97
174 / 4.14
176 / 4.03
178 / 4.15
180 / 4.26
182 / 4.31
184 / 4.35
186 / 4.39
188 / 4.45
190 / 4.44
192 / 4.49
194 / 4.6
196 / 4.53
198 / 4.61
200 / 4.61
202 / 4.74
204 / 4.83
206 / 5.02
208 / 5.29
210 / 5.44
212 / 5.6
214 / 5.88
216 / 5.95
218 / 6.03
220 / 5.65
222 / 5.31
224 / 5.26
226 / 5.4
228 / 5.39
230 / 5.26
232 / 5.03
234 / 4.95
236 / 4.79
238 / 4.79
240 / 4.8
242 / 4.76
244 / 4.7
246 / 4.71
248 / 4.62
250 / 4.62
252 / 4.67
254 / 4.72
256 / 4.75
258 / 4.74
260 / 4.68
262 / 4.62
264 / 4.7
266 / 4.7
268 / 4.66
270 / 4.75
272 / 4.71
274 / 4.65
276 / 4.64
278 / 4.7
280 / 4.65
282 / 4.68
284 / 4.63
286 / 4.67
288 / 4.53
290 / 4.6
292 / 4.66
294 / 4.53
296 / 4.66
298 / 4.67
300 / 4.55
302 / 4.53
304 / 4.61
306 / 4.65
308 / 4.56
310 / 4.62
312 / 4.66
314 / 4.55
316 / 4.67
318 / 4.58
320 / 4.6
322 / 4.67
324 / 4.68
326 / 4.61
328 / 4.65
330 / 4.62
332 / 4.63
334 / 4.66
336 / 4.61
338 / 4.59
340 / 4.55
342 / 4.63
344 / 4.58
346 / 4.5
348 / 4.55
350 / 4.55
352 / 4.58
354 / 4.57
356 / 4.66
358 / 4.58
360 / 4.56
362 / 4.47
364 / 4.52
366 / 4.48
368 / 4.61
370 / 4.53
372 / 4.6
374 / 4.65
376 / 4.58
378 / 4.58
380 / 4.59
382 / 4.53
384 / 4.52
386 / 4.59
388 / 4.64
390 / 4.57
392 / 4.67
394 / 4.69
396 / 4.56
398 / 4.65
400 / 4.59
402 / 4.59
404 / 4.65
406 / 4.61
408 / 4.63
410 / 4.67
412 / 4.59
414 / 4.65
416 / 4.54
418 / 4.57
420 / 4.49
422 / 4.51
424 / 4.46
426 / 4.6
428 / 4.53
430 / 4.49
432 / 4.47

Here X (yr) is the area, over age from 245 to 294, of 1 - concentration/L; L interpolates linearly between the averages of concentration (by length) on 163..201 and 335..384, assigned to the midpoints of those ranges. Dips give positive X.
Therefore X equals -2.8 yr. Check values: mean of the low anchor 4.27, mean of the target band 4.67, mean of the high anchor 4.57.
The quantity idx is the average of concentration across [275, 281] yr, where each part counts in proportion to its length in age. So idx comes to 4.66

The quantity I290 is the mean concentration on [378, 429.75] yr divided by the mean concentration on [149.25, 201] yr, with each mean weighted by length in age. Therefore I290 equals 1.08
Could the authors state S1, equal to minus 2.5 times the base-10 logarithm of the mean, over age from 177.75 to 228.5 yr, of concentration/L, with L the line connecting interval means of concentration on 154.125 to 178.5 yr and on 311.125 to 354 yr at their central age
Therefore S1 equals -0.193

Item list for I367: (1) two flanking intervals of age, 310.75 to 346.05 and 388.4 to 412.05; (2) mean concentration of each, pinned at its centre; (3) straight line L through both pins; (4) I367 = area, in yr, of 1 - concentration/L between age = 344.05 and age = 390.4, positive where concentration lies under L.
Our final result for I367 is 0.5 yr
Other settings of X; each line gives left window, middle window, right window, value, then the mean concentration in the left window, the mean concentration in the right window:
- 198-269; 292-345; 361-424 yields 1.9 yr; 5.01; 4.58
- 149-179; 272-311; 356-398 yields -2.2 yr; 4.07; 4.58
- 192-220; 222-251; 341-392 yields 0.6 yr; 5.16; 4.57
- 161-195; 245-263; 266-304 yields -0.7 yr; 4.19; 4.64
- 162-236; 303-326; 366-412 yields 0.2 yr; 4.77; 4.6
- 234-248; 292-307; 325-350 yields 0.2 yr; 4.76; 4.6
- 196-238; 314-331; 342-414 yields 0.6 yr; 5.22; 4.59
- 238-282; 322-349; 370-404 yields 0.2 yr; 4.69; 4.6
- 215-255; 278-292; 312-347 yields 0.6 yr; 5.07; 4.61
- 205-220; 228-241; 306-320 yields 1.0 yr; 5.6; 4.61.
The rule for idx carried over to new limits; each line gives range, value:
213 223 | 5.76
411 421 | 4.57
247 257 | 4.68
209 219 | 5.78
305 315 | 4.61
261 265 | 4.66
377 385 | 4.55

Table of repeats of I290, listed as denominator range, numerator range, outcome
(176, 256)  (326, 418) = 0.94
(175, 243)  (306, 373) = 0.93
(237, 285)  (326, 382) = 0.98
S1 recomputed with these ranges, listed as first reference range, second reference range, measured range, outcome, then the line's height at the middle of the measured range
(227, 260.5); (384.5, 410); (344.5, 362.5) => 0.03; 4.68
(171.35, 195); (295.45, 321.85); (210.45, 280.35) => -0.12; 4.46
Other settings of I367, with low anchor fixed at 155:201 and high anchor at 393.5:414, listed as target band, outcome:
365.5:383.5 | -0.01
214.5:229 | -4.29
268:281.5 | -0.87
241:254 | -0.99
